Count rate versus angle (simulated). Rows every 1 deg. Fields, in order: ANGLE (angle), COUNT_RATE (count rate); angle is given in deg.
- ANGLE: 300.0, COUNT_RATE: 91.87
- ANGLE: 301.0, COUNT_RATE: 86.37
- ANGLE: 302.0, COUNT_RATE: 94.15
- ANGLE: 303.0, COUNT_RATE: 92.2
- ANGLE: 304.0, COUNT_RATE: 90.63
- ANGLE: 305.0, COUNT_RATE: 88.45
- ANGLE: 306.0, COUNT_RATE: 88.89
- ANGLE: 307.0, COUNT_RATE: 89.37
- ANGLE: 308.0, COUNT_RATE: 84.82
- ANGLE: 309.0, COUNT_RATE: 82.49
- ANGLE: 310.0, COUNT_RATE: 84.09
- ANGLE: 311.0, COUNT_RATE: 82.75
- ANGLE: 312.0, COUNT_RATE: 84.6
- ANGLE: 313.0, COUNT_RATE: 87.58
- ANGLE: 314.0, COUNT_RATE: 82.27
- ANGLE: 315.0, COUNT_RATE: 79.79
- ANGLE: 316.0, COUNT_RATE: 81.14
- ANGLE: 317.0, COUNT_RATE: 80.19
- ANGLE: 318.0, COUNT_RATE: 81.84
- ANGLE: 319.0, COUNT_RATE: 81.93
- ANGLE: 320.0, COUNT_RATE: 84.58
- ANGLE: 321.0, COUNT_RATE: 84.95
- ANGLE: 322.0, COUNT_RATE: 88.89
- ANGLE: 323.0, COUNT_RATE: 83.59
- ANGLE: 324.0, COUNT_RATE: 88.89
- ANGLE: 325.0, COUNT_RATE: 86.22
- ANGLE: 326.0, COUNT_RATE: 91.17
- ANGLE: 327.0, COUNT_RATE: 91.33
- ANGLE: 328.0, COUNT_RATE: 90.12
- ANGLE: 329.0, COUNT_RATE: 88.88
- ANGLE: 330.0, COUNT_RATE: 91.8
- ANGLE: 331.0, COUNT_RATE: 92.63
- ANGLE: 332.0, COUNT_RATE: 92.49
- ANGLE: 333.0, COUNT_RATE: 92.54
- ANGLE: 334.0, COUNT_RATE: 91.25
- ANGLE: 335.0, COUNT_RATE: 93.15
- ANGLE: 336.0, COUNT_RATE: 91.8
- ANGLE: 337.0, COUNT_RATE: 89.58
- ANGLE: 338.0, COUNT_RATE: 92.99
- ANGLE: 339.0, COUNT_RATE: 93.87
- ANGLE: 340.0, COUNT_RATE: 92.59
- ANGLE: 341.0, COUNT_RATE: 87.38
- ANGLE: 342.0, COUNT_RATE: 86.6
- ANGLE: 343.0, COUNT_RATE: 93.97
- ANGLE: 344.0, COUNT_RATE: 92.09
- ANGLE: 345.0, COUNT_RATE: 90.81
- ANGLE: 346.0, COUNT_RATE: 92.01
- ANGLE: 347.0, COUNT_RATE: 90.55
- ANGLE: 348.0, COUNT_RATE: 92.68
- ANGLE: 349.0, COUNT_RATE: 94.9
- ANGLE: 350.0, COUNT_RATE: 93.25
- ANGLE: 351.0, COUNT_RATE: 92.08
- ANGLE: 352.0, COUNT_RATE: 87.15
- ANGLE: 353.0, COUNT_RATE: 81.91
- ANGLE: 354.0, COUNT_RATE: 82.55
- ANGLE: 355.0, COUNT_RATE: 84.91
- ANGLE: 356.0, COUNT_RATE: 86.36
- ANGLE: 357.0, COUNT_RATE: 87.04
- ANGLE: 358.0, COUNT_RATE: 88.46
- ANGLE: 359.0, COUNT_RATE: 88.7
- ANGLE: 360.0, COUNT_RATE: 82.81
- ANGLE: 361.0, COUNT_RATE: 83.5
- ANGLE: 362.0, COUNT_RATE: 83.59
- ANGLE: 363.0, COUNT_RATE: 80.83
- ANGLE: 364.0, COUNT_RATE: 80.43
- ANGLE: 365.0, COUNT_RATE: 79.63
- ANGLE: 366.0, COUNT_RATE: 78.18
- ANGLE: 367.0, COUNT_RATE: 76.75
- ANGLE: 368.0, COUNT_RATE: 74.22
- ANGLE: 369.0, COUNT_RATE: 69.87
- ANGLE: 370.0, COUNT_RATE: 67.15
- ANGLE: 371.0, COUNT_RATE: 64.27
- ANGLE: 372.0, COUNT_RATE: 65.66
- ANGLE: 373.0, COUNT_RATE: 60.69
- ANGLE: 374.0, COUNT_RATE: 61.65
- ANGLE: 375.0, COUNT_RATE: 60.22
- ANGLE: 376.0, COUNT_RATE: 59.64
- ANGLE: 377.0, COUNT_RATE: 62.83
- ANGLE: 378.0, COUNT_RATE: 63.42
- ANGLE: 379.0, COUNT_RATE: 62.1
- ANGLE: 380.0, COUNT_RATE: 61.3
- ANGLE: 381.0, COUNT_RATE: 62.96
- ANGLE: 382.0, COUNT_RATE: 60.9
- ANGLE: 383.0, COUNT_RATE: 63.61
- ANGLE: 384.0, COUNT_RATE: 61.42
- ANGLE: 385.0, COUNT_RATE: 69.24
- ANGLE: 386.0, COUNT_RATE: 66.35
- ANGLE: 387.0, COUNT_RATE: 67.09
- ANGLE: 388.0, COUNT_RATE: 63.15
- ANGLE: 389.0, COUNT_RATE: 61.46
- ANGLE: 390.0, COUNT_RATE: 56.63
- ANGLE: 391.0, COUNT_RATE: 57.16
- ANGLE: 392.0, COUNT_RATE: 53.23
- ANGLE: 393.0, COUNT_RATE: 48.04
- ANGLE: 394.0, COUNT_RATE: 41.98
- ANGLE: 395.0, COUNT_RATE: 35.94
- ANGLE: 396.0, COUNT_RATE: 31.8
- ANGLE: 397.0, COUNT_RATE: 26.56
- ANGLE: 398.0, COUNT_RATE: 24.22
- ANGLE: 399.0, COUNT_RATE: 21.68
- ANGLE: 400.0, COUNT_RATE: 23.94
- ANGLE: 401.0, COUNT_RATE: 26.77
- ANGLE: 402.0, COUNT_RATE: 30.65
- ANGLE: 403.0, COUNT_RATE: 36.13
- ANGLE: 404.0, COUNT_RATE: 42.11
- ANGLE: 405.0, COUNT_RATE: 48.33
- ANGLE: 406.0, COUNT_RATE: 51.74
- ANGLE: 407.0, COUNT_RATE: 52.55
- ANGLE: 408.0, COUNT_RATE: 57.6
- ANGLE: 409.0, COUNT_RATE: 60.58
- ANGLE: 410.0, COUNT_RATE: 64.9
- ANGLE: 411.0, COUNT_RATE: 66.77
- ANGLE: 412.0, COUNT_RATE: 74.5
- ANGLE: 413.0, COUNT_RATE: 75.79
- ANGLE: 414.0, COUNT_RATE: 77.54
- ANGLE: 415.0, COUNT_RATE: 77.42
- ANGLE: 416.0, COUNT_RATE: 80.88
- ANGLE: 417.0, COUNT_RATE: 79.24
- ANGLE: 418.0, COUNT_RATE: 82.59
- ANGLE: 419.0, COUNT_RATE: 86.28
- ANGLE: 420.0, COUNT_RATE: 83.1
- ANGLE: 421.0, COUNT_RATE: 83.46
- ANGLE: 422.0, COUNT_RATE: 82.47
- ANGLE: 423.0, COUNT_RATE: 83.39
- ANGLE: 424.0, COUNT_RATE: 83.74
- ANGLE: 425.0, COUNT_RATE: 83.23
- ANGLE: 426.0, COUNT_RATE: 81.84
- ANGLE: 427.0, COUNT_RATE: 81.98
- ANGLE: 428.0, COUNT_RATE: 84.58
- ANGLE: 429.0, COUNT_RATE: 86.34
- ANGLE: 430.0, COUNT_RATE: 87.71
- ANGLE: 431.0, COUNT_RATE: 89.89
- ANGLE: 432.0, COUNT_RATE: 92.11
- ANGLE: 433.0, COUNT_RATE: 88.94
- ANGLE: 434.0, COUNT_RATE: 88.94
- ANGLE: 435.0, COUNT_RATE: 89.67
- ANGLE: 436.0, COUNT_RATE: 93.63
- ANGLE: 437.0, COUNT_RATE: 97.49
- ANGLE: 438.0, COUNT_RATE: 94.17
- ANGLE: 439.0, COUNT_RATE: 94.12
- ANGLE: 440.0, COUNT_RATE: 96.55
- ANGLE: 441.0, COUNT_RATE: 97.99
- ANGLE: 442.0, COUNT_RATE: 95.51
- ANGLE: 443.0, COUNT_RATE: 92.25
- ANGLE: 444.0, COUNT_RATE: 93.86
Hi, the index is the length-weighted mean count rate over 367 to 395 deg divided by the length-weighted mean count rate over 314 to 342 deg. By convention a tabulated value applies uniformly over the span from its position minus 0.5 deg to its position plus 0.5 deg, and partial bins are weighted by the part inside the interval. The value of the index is 0.7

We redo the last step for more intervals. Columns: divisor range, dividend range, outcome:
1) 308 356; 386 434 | 0.72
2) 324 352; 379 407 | 0.53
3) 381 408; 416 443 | 1.85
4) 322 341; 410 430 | 0.89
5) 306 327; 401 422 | 0.77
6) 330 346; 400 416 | 0.61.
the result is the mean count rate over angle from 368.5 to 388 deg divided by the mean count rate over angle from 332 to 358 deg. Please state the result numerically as 0.7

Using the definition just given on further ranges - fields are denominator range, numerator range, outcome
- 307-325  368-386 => 0.76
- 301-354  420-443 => 1.00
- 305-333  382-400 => 0.57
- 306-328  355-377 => 0.88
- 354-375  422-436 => 1.12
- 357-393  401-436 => 1.07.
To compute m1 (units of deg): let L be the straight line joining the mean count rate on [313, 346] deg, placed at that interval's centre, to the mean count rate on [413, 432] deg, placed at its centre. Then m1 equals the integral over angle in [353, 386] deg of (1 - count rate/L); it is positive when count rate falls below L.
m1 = 5.3 deg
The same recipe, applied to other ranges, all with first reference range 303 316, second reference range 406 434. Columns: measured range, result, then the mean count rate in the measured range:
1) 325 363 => -2.81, 89.6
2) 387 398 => 4.51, 47.4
